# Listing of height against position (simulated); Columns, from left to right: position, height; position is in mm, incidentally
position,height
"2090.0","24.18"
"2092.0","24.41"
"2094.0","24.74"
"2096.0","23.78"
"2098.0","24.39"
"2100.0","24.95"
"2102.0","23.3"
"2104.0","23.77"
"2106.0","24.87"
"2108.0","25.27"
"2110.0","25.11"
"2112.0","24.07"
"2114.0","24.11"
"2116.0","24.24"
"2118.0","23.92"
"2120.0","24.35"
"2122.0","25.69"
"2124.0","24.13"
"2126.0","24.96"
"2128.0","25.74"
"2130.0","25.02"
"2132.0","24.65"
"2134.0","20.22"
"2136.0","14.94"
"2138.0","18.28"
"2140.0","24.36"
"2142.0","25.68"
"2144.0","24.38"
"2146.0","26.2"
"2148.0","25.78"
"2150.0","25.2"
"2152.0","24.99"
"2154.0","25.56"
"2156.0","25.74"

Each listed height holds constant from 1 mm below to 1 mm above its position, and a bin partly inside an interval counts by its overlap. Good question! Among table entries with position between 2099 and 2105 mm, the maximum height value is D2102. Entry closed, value 24.95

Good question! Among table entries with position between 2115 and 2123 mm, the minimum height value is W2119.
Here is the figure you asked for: 23.92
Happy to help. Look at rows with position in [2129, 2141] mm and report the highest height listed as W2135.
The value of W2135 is 25.02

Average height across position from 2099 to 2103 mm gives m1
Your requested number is 24.1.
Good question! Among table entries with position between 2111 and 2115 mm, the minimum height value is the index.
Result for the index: 24.07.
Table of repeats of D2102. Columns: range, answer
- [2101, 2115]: 25.27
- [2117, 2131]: 25.74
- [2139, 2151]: 26.2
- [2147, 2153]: 25.78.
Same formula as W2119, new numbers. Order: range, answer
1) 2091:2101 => 23.78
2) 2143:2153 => 24.38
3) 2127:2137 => 14.94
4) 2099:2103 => 23.3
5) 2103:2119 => 23.77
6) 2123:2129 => 24.13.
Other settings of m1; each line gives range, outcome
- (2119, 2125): 24.7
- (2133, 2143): 20.7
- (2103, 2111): 24.8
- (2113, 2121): 24.2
